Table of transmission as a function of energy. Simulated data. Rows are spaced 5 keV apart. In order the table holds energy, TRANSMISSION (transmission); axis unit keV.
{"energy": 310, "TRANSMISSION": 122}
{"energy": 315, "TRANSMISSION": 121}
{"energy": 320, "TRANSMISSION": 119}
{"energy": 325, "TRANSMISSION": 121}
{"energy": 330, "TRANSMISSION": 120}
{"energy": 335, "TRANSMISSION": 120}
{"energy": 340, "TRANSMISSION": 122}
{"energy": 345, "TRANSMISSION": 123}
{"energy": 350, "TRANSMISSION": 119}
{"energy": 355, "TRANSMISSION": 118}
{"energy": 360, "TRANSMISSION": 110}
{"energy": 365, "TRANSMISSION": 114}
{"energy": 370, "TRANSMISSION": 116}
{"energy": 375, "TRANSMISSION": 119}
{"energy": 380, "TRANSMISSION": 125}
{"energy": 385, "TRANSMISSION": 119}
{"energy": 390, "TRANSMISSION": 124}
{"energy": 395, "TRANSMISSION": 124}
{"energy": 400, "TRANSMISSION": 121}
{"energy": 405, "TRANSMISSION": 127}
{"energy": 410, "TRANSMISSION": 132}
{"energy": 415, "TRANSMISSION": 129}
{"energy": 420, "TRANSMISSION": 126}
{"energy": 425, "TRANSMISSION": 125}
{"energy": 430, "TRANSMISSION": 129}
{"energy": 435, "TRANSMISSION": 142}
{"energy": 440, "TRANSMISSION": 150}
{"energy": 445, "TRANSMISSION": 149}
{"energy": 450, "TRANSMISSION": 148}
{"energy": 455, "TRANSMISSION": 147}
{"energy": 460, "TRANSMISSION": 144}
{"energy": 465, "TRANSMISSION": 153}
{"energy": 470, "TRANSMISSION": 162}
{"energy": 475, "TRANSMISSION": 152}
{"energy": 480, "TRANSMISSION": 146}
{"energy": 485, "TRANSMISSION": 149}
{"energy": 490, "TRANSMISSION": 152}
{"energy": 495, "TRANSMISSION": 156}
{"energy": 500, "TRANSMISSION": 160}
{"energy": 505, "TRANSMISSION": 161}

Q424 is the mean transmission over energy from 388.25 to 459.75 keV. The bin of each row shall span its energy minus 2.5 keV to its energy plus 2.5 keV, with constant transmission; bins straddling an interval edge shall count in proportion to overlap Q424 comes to 134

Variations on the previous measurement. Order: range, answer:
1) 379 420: 125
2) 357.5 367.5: 112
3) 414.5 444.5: 135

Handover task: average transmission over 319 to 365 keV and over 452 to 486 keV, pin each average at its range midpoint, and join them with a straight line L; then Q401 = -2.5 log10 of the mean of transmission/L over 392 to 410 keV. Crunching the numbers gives 0.071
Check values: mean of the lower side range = 119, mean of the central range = 125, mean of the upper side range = 150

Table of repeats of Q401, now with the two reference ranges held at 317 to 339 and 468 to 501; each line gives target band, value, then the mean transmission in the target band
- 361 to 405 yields 0.10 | 120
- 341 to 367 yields 0.08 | 117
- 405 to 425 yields 0.08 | 128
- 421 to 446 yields 0.04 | 138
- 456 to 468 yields 0.00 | 149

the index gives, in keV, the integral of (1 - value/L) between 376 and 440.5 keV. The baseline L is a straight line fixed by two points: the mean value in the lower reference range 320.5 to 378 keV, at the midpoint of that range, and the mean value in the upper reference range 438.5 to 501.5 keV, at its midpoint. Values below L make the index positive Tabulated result 3.2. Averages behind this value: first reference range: 118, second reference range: 151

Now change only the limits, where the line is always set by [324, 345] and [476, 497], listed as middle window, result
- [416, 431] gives 1.27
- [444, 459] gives -0.38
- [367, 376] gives 0.79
